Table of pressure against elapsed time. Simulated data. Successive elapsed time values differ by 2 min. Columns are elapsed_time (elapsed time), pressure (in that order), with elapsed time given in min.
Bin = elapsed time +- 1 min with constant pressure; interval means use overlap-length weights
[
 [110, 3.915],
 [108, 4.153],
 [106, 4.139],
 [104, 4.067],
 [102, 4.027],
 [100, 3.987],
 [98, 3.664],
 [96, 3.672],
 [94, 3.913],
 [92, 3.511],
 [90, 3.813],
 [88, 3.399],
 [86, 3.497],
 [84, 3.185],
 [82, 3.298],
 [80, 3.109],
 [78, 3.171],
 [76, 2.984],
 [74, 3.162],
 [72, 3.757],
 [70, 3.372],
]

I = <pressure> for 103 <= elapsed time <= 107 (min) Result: 4.1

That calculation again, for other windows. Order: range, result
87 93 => 3.57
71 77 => 3.3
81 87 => 3.33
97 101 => 3.83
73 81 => 3.11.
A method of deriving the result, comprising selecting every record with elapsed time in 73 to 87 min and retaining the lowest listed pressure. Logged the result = 2.984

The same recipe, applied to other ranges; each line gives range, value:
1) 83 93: 3.185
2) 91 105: 3.511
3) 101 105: 4.027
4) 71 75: 3.162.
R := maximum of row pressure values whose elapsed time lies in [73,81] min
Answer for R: 3.171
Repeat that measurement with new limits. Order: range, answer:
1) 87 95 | 3.913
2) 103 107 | 4.139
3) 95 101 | 3.987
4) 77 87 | 3.497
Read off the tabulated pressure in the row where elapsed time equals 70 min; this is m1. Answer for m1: 3.372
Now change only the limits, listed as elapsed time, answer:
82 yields 3.298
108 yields 4.153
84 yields 3.185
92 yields 3.511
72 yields 3.757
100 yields 3.987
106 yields 4.139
